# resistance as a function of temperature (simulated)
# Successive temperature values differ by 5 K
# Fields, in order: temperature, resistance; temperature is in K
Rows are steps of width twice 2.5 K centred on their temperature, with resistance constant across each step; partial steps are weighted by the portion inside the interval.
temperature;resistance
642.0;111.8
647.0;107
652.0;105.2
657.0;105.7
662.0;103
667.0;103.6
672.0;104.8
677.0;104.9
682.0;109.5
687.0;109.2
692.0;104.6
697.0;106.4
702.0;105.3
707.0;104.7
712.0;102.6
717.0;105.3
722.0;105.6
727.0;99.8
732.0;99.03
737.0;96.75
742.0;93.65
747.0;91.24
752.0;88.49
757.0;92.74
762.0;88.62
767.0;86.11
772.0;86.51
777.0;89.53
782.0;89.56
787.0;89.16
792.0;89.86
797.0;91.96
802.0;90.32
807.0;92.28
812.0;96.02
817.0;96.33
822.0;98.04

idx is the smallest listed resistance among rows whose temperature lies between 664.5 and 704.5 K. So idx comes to 103.6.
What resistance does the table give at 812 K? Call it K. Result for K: 96.02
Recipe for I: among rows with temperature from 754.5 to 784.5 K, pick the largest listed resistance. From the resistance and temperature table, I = 92.74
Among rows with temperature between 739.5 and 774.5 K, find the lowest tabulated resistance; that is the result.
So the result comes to 86.11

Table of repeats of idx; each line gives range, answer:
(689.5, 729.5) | 99.8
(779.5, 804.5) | 89.16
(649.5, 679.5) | 103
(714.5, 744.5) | 93.65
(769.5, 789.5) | 86.51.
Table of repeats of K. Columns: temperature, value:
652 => 105.2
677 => 104.9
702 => 105.3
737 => 96.75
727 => 99.8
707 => 104.7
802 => 90.32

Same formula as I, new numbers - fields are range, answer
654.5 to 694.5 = 109.5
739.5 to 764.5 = 93.65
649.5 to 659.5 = 105.7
